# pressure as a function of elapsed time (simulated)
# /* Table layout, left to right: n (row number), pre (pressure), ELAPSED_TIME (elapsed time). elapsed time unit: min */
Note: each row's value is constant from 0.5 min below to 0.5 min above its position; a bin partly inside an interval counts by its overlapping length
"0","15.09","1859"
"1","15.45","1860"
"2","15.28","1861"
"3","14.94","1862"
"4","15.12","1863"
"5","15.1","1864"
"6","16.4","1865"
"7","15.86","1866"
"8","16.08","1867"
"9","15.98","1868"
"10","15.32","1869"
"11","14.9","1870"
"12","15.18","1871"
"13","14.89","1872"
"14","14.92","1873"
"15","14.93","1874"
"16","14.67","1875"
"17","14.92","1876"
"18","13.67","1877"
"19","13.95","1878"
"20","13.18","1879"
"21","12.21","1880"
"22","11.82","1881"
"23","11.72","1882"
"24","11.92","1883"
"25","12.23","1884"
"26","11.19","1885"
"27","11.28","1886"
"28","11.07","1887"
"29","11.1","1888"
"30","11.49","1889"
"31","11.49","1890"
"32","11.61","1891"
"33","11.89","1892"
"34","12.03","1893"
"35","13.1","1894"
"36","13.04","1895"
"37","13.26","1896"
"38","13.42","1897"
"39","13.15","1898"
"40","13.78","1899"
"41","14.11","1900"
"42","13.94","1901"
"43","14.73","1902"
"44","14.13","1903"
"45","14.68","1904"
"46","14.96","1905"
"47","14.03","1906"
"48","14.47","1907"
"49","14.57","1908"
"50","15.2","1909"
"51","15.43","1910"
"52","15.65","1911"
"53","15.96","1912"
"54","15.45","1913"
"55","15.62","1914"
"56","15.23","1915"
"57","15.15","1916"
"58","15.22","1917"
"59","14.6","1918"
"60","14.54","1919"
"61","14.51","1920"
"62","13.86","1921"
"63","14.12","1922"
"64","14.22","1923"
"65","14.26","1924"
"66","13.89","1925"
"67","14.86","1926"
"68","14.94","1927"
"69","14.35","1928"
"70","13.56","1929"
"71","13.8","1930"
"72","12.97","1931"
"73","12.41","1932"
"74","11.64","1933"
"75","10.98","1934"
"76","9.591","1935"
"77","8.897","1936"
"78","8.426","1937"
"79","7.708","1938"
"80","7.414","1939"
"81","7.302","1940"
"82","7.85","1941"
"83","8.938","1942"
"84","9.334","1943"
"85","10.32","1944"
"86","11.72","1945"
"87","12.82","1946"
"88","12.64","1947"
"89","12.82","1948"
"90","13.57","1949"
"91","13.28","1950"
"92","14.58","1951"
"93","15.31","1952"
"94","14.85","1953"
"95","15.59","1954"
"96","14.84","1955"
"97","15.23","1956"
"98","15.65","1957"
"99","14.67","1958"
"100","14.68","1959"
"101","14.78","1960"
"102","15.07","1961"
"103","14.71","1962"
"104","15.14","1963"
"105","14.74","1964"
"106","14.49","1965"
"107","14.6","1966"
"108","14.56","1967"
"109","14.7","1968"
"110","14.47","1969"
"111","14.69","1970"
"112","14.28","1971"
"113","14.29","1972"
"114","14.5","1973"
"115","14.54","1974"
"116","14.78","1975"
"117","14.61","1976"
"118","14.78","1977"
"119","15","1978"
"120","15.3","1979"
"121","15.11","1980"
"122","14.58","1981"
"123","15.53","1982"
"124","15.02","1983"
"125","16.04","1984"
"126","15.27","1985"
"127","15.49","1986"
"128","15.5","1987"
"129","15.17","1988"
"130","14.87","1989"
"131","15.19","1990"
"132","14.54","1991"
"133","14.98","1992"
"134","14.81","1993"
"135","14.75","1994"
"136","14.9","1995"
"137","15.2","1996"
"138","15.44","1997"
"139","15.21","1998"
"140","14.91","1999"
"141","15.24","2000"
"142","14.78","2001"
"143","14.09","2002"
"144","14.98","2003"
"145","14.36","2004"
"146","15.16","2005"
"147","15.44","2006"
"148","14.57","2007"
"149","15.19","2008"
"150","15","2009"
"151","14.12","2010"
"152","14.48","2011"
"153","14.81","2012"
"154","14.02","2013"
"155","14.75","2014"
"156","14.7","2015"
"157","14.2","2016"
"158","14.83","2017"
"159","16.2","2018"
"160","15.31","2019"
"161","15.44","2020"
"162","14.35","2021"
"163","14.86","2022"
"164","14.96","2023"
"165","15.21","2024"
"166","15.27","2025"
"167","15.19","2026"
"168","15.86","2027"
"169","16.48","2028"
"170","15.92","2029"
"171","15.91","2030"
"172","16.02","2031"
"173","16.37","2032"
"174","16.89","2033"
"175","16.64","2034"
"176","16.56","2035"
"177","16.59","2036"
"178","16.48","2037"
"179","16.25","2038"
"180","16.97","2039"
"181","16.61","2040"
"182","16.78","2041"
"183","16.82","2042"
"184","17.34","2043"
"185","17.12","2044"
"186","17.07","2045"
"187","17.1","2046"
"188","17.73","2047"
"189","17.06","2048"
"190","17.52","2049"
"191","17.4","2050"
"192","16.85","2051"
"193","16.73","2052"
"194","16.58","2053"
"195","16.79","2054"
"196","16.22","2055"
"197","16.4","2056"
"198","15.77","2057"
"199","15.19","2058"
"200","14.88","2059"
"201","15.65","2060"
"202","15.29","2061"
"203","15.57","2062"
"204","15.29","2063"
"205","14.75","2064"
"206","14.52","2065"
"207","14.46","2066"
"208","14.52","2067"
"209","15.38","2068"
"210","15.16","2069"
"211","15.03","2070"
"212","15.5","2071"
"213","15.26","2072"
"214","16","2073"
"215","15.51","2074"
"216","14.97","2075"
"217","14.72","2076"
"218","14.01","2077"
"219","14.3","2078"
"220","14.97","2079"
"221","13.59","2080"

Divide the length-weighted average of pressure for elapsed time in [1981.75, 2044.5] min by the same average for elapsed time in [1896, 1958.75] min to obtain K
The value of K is 1.16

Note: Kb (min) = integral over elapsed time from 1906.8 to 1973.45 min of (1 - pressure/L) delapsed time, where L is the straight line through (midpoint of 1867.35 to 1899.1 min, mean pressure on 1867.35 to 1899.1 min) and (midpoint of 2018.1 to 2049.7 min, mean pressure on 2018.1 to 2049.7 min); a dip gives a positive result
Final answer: 3.7 min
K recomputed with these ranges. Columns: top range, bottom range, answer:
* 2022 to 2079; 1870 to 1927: 1.16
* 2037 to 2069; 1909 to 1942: 1.25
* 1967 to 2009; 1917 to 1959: 1.18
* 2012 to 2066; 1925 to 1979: 1.21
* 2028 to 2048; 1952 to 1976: 1.13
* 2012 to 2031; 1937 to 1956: 1.30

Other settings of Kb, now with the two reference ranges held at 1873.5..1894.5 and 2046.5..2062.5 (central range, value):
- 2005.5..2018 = 0.52 min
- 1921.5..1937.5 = 0.94 min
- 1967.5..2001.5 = -0.47 min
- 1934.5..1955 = 3.89 min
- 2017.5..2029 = 0.18 min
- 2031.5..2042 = -0.45 min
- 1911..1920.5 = -1.44 min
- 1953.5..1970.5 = -0.75 min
